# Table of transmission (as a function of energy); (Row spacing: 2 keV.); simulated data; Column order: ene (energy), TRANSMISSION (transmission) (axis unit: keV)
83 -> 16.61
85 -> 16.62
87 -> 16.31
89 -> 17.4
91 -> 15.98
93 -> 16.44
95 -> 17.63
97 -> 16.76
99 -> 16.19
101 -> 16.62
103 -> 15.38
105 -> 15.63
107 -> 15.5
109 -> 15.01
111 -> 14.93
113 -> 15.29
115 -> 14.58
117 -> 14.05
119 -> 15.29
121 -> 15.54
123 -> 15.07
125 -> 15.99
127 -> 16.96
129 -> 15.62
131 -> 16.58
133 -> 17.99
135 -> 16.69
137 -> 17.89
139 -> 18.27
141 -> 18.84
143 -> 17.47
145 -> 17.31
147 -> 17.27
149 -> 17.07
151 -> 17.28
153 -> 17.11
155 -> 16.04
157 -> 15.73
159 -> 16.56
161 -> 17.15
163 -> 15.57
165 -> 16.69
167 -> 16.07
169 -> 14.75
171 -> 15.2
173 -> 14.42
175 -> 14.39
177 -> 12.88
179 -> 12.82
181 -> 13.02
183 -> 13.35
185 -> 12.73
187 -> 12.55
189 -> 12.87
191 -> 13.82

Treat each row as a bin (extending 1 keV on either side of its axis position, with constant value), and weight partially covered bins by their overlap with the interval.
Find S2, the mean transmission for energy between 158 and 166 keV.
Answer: 16.5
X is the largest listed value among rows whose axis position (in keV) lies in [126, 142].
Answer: 18.84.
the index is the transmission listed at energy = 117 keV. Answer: 14.05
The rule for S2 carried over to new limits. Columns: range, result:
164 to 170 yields 15.8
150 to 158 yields 16.5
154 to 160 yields 16.1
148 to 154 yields 17.2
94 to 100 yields 16.9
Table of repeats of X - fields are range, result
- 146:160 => 17.28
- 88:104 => 17.63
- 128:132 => 16.58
